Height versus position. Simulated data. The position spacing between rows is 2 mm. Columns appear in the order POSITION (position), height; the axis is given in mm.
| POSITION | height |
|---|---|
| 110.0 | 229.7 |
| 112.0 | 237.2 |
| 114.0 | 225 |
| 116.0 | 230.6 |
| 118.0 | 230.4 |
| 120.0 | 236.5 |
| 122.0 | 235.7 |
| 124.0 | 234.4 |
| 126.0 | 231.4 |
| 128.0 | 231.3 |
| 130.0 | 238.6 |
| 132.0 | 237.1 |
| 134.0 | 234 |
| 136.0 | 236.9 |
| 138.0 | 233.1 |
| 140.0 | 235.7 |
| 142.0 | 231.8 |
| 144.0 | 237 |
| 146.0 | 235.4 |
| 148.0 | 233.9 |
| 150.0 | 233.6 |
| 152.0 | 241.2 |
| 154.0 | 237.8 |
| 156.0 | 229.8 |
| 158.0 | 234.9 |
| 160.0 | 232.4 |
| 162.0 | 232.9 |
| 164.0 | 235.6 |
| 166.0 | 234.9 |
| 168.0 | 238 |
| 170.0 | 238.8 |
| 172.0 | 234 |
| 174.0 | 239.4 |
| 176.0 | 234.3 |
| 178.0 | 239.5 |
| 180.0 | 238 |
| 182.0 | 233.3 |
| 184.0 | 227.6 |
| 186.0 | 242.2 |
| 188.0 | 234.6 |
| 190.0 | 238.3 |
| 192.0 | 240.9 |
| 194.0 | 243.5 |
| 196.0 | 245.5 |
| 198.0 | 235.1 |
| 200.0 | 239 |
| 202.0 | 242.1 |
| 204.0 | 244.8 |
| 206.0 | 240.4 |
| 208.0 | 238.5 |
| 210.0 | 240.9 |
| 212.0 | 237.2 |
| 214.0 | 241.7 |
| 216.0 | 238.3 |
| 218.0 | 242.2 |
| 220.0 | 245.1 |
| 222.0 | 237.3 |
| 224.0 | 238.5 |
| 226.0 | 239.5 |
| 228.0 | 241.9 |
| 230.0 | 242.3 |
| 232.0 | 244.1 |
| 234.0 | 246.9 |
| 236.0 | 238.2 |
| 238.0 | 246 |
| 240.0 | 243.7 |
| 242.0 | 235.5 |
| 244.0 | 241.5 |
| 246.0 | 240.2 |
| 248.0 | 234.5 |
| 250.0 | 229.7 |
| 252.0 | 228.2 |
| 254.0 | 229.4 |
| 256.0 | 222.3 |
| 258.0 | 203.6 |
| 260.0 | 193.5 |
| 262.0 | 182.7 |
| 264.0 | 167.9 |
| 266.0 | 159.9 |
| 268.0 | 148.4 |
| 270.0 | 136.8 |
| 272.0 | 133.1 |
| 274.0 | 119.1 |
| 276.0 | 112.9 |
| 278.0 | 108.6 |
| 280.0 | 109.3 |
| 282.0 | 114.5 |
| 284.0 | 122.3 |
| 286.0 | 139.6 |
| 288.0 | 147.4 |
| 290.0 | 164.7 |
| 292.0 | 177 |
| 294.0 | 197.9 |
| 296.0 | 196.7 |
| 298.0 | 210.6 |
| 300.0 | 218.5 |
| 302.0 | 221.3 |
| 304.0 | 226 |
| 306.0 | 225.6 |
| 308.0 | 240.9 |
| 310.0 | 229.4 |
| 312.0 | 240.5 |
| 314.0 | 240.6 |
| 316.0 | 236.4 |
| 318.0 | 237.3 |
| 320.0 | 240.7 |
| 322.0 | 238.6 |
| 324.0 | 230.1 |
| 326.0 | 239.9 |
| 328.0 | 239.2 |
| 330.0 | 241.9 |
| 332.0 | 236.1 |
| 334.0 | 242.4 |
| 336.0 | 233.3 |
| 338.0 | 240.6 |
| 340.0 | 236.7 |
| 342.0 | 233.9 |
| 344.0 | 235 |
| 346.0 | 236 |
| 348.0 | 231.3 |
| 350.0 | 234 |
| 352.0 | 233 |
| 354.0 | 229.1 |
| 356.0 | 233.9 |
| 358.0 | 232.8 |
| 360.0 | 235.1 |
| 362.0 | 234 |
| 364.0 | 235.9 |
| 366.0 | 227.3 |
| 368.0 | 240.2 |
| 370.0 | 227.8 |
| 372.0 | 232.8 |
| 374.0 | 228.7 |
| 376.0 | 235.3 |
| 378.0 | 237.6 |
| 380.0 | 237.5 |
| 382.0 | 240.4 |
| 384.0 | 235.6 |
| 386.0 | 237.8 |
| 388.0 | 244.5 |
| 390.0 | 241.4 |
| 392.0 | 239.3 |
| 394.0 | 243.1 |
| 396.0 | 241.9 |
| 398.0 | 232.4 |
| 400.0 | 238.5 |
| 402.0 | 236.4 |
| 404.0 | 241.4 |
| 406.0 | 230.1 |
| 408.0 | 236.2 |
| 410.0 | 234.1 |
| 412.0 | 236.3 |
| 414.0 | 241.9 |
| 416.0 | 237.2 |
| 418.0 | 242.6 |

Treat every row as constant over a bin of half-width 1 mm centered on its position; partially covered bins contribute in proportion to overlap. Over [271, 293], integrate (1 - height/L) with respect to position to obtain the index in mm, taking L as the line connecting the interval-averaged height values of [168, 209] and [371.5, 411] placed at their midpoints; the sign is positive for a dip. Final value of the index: 9.8 mm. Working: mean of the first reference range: 238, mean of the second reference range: 237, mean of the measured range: 132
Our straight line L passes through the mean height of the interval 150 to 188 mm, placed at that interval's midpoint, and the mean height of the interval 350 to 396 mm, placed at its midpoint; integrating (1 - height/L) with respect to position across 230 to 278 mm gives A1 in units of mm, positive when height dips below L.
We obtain 7.2 mm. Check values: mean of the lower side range 236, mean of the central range 201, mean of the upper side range 236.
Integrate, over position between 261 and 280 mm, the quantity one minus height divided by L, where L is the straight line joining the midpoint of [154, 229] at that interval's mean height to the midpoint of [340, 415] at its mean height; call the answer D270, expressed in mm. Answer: 7.8 mm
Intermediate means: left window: 238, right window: 236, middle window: 139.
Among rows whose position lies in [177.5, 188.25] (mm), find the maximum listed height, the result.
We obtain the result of 242.2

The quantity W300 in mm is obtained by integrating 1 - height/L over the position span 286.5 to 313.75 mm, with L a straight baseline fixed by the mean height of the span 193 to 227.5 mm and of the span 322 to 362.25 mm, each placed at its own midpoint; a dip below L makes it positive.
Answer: 3.4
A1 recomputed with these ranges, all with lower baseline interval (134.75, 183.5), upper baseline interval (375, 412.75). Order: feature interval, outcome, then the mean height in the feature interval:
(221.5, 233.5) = -0.25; 241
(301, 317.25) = 0.30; 233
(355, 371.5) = 0.29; 233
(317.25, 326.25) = 0.00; 237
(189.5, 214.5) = -0.50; 241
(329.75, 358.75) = 0.27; 235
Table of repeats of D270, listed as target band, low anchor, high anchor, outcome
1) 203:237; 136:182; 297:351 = -0.9 mm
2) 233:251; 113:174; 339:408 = -0.4 mm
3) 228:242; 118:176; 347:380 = -0.5 mm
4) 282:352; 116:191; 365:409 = 5.3 mm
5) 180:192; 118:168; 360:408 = 0.0 mm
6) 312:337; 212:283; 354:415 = -1.8 mm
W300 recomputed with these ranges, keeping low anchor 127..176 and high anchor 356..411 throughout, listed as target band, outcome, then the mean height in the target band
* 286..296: 2.7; 171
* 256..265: 1.7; 191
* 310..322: -0.1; 238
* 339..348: 0.0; 235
